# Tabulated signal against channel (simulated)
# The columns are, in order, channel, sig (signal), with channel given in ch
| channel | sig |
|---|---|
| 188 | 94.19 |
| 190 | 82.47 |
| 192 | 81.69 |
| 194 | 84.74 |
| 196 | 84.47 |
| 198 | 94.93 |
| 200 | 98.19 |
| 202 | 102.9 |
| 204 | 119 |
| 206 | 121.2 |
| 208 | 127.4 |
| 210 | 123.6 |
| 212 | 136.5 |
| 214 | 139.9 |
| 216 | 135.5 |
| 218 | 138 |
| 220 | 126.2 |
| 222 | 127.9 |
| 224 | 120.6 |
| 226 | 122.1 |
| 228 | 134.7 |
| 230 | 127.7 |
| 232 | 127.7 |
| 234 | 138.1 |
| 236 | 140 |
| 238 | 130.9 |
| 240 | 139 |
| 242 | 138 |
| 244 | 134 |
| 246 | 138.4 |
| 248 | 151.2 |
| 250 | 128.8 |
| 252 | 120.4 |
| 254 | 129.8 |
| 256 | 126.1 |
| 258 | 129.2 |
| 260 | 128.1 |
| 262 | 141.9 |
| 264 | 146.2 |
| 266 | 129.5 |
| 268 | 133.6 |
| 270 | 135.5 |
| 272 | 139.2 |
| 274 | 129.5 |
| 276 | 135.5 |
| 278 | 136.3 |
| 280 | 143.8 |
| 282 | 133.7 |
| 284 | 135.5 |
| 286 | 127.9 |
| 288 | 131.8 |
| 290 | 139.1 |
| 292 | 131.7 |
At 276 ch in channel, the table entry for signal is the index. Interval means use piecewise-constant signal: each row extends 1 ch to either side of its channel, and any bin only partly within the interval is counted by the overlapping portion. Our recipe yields 135.5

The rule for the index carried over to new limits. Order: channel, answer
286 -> 127.9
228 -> 134.7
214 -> 139.9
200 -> 98.19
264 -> 146.2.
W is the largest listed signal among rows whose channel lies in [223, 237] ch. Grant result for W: 140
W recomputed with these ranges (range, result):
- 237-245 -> 139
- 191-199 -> 94.93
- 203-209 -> 127.4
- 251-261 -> 129.8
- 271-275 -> 139.2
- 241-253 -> 151.2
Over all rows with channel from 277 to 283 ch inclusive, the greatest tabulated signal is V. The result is 143.8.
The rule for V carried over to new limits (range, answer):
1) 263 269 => 146.2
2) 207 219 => 139.9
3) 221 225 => 127.9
